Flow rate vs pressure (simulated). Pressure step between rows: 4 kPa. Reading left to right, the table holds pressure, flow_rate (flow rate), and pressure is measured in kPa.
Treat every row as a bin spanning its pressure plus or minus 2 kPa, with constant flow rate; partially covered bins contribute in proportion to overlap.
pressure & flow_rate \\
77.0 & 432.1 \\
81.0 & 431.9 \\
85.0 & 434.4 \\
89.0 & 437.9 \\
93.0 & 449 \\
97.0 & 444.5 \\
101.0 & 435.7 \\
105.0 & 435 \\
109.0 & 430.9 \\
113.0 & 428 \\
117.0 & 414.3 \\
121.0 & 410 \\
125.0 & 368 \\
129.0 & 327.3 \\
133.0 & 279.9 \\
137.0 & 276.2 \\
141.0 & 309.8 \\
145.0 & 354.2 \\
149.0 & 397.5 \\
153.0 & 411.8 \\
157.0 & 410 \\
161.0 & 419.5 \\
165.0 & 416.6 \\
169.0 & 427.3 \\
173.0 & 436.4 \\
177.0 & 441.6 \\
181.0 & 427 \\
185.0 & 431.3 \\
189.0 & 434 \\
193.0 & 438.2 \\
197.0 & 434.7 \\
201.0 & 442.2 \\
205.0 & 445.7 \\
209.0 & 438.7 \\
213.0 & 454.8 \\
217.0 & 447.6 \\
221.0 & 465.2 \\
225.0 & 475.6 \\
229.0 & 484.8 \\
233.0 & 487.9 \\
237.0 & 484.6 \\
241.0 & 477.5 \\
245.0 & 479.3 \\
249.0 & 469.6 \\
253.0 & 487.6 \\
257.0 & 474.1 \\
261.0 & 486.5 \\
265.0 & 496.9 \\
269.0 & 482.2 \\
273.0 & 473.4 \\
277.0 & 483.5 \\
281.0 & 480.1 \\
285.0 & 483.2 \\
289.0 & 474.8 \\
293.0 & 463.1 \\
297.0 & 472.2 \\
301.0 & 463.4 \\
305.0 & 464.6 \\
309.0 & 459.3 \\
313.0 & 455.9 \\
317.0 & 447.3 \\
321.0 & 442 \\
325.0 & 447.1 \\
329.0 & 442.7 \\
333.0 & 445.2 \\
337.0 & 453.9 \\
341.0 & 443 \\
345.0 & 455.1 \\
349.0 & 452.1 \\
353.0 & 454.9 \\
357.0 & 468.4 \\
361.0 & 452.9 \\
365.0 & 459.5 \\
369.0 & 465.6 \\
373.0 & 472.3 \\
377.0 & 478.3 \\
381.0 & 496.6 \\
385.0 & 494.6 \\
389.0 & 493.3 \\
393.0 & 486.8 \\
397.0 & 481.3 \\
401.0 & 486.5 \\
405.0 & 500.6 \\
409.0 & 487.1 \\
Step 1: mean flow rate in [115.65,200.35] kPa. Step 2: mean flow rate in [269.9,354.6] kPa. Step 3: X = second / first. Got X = 1.2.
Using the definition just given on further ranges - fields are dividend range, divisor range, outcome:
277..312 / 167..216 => 1.07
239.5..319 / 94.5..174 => 1.21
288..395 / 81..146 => 1.18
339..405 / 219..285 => 0.98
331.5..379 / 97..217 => 1.13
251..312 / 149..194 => 1.12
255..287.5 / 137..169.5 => 1.25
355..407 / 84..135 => 1.18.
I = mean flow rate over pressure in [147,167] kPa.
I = 411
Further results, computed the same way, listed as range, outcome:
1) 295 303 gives 468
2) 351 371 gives 460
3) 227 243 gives 484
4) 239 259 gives 478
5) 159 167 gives 418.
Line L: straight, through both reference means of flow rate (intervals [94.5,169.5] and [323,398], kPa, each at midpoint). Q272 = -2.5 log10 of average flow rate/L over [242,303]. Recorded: -0.10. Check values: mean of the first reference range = 389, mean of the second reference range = 465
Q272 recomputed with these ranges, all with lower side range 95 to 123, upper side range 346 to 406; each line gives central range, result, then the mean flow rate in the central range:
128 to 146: 0.38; 306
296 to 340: 0.03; 453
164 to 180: 0.02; 431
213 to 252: -0.06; 474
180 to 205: 0.02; 436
